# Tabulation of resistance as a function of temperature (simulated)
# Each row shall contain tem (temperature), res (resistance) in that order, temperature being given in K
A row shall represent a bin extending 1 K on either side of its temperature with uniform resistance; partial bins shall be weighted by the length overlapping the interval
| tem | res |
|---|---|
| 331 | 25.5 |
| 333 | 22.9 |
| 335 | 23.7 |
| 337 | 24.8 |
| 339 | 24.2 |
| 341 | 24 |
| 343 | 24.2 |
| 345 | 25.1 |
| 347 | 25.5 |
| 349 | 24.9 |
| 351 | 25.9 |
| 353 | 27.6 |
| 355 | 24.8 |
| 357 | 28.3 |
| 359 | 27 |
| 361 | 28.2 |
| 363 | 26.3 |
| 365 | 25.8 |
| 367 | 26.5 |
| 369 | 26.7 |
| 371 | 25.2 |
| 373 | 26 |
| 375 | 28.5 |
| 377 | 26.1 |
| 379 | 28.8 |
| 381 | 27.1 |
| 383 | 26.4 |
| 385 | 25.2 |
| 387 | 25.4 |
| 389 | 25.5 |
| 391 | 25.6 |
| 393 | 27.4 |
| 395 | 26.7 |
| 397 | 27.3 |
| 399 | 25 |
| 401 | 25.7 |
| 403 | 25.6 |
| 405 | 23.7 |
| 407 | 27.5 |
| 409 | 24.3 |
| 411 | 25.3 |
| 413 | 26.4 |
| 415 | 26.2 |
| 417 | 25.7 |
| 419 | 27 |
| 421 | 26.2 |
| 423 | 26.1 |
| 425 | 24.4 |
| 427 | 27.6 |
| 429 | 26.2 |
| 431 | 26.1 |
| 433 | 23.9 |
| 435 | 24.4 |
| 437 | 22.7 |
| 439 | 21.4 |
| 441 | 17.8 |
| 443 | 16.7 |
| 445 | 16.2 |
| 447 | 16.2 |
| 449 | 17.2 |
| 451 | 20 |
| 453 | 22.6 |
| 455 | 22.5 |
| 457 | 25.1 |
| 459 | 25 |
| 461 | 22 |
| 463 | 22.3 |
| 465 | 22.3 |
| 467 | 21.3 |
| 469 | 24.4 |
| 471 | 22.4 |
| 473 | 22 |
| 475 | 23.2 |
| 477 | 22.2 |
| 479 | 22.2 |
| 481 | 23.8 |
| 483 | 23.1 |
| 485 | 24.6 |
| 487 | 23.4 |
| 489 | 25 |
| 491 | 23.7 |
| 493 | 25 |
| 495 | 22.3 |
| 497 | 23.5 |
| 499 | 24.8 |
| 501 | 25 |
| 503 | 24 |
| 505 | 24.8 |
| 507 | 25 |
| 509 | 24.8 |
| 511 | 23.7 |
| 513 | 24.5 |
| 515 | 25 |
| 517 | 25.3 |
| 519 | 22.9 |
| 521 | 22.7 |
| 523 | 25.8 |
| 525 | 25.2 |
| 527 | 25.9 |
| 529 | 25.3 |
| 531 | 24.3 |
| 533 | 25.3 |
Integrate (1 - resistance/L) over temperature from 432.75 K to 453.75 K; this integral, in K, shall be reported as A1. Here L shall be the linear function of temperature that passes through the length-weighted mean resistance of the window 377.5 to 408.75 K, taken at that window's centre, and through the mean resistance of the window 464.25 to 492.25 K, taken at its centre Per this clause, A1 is 4.0 K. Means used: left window 26.1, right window 23.1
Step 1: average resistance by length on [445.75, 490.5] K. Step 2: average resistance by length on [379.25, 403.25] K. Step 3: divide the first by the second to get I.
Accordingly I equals 0.86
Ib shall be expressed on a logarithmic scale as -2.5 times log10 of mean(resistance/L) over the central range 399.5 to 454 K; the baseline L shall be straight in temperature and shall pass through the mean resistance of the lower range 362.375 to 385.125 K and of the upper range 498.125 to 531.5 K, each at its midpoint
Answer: 0.11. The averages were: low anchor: 26.6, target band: 23.5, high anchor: 24.7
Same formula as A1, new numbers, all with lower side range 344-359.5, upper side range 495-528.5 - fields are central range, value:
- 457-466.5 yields 0.7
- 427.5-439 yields 0.4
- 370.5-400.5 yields -0.8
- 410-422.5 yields -0.3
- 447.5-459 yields 1.6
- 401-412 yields 0.1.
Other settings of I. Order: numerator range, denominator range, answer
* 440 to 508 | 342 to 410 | 0.86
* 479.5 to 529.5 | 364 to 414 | 0.93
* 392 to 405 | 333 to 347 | 1.07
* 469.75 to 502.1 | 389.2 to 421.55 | 0.91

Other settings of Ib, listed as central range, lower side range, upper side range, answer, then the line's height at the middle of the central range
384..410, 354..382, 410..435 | 0.023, 26.3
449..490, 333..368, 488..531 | 0.088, 24.8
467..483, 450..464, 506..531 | 0.025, 23.3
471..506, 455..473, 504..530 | 0.006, 23.8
